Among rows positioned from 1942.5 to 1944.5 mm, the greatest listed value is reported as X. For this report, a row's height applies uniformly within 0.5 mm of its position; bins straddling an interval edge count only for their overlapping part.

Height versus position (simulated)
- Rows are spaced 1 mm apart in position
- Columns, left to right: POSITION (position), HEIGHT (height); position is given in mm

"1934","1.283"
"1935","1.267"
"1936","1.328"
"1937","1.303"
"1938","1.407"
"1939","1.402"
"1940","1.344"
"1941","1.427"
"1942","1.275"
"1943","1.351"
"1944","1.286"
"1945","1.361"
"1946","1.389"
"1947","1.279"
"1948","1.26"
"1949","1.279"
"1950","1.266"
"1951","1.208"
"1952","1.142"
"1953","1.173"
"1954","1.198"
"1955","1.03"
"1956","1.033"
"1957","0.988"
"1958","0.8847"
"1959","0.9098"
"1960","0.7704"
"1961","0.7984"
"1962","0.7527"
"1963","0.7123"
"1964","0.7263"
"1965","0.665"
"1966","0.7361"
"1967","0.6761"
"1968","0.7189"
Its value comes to 1.351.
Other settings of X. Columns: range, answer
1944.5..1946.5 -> 1.389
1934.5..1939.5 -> 1.407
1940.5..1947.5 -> 1.427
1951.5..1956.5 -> 1.198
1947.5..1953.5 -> 1.279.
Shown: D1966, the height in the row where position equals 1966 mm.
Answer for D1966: 0.7361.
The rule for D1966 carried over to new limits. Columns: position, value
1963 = 0.7123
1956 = 1.033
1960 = 0.7704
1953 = 1.173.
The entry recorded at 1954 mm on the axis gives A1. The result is 1.198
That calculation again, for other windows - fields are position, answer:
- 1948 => 1.26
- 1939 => 1.402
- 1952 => 1.142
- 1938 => 1.407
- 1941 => 1.427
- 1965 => 0.665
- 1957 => 0.988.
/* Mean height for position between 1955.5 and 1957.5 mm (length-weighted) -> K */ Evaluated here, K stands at 1.01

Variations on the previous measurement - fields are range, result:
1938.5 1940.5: 1.37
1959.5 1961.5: 0.784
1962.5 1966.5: 0.71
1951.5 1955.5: 1.14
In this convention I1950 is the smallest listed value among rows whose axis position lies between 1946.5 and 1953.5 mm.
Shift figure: 1.142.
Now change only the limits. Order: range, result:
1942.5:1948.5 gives 1.26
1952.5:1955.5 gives 1.03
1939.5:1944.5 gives 1.275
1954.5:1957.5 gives 0.988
